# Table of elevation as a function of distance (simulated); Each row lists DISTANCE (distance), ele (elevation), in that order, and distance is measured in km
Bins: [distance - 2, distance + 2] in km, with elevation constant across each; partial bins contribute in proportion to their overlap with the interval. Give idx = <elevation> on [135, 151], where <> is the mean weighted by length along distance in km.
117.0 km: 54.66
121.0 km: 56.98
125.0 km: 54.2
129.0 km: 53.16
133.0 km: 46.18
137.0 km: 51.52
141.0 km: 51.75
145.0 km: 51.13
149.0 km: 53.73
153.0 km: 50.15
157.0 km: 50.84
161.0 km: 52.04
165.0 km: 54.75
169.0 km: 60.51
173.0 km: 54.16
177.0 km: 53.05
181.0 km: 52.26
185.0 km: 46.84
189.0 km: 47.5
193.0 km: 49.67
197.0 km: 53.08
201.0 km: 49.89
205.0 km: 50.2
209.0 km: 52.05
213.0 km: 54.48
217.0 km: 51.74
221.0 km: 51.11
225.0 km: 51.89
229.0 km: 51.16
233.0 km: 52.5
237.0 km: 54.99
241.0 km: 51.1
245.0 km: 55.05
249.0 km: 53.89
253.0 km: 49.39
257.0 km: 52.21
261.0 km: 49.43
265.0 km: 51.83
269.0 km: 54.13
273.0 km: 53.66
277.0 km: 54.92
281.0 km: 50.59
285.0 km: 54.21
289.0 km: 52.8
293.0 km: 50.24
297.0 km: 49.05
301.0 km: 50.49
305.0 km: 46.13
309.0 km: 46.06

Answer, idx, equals 52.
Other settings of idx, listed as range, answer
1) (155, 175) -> 54.5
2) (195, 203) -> 51.5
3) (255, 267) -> 51.2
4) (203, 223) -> 51.9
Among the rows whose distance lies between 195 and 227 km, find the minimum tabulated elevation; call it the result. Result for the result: 49.89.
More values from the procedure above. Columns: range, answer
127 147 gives 46.18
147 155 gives 50.15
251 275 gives 49.39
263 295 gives 50.24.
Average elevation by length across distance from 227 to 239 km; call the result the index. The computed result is 52.9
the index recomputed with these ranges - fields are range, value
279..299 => 51.4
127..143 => 50.7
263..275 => 53.2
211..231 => 52.1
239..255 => 52.4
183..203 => 49.4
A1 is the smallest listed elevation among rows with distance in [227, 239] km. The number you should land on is 51.16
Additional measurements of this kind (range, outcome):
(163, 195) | 46.84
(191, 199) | 49.67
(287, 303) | 49.05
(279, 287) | 50.59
